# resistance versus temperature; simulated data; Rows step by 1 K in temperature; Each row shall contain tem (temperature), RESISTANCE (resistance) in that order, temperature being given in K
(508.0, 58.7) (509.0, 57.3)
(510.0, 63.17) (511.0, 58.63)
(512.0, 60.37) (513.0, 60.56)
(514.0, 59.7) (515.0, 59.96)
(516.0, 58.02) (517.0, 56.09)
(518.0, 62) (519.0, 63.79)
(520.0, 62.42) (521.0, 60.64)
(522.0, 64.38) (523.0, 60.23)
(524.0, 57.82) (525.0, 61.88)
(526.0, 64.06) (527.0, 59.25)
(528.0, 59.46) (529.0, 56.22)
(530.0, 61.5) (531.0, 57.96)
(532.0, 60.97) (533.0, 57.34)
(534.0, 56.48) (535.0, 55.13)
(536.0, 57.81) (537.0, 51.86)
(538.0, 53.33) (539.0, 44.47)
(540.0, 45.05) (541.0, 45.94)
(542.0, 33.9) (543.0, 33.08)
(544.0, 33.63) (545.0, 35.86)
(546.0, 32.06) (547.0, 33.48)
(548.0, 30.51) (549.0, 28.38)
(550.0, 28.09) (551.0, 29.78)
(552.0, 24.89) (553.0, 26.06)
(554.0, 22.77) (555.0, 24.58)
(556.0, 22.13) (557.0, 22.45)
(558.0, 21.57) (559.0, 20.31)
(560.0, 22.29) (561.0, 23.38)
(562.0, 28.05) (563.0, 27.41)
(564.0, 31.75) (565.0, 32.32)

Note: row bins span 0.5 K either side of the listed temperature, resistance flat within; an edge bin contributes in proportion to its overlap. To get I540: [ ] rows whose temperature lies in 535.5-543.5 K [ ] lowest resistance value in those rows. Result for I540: 33.08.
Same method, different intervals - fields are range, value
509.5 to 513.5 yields 58.63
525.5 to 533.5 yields 56.22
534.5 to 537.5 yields 51.86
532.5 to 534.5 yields 56.48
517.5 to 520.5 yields 62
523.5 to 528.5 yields 57.82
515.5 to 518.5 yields 56.09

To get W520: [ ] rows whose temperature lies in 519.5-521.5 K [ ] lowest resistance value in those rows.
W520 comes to 60.64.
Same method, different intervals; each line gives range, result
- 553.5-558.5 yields 21.57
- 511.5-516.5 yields 58.02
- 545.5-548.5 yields 30.51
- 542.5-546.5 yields 32.06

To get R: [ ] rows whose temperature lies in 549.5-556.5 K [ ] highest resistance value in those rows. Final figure 29.78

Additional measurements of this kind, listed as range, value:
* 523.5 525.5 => 61.88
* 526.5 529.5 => 59.46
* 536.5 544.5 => 53.33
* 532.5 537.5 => 57.81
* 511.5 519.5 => 63.79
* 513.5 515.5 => 59.96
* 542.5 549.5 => 35.86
